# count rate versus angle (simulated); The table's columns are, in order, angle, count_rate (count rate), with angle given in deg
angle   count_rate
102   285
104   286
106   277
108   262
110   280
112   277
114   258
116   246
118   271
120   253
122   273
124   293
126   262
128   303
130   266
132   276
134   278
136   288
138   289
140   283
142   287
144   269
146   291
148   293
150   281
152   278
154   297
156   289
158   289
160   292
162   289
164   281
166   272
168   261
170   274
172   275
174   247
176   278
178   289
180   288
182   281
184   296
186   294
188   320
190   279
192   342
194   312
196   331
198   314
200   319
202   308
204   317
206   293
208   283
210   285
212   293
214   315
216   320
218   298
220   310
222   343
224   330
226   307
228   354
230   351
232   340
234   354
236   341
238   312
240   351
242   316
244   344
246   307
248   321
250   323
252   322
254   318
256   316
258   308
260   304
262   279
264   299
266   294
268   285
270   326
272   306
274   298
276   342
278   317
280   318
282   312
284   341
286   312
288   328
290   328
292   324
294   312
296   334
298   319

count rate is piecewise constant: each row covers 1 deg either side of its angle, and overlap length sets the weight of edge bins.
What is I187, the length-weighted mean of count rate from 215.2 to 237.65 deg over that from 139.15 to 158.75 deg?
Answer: 1.16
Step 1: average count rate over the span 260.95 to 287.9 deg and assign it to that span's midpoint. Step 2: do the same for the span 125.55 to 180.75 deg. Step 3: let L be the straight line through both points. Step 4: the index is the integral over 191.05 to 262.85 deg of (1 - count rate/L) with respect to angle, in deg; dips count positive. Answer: -4.8 deg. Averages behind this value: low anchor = 281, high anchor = 311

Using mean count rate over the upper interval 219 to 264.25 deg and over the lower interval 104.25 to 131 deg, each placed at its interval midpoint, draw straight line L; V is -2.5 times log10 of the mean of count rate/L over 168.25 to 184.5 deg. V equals 0.073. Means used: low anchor 271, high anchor 324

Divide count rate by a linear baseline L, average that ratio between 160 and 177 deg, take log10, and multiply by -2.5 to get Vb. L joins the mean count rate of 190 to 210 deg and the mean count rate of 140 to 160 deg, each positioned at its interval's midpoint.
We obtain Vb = 0.08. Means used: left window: 286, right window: 310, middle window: 273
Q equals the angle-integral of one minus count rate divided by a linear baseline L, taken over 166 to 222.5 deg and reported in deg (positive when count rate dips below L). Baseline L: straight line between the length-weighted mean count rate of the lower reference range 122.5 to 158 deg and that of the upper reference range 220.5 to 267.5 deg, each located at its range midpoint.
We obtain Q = 1.2 deg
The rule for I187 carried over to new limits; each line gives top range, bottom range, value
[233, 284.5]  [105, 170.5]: 1.14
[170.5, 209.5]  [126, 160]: 1.05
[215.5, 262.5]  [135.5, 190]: 1.14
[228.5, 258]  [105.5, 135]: 1.21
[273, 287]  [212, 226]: 1.01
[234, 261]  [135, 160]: 1.13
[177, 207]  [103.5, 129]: 1.12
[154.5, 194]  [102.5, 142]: 1.04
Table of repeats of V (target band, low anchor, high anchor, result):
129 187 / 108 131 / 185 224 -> 0.02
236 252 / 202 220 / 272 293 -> -0.05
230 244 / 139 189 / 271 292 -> -0.10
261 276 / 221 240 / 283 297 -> 0.10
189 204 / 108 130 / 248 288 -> -0.08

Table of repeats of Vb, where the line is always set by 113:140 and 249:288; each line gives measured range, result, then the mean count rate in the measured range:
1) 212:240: -0.096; 328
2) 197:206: -0.065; 312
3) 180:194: -0.042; 302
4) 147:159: -0.026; 288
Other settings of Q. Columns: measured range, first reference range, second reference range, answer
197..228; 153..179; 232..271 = -1.1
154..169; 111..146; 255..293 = 0.0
